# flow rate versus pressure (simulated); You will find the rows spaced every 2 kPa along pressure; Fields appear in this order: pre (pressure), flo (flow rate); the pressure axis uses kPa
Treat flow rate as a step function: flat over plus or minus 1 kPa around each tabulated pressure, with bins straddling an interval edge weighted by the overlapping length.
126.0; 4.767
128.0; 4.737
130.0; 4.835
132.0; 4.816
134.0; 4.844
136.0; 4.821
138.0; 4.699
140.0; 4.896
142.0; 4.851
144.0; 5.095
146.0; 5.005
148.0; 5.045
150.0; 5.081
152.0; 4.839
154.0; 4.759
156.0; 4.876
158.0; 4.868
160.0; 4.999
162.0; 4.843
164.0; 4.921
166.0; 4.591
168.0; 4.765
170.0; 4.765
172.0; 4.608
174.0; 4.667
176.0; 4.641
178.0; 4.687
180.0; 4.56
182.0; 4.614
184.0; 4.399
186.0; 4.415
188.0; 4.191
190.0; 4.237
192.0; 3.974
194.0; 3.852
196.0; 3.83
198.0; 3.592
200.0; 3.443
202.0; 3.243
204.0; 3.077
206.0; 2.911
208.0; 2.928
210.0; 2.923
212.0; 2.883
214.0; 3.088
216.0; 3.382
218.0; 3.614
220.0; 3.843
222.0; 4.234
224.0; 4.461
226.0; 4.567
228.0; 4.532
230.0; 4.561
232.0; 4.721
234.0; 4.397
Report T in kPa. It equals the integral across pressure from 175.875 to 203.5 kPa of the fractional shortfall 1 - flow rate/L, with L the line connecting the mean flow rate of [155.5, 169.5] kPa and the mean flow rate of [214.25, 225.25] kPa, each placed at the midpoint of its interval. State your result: 1.89 kPa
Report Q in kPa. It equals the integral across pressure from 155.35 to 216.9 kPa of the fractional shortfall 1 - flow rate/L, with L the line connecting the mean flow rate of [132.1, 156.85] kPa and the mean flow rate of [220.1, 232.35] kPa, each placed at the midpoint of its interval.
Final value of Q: 7.9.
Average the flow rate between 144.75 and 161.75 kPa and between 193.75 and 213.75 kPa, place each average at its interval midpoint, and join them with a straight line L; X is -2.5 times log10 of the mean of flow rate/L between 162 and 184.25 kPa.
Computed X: -0.10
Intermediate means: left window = 4.93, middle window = 4.67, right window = 3.24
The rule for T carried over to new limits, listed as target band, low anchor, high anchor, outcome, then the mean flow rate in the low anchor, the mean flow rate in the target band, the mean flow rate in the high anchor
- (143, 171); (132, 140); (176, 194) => -1.6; 4.8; 4.89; 4.37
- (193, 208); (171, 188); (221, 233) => 3.8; 4.55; 3.39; 4.51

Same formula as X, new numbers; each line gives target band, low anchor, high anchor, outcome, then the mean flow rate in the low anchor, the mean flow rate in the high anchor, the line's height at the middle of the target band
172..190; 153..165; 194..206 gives -0.10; 4.88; 3.43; 4.1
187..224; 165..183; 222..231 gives 0.28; 4.66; 4.5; 4.56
